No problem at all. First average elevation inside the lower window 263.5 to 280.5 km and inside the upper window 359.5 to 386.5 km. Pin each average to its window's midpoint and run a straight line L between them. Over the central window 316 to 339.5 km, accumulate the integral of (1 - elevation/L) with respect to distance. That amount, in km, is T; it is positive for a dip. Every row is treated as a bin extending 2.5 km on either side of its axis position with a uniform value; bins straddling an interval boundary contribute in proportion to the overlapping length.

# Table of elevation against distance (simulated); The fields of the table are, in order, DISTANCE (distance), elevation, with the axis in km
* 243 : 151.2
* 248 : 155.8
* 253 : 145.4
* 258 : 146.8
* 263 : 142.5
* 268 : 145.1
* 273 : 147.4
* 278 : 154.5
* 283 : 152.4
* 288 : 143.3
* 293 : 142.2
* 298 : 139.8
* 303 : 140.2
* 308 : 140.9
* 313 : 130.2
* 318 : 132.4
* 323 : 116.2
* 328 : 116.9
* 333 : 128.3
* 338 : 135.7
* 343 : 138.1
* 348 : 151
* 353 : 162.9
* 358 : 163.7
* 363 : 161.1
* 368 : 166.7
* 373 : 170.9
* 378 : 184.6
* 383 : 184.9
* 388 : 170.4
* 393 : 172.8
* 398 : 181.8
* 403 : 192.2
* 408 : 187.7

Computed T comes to 5.32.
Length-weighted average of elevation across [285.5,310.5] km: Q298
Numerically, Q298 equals 141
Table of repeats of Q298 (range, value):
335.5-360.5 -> 150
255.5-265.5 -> 145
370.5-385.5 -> 180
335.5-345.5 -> 137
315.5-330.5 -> 122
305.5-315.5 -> 136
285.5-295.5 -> 143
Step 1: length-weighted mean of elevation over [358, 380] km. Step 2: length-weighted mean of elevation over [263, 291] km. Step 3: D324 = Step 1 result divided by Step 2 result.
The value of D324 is 1.1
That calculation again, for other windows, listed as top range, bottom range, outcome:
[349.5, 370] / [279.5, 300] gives 1.12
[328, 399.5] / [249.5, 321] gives 1.12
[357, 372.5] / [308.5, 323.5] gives 1.27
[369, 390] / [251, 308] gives 1.22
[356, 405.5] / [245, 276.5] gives 1.19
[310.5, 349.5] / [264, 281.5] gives 0.88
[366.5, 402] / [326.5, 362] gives 1.23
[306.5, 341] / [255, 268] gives 0.89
